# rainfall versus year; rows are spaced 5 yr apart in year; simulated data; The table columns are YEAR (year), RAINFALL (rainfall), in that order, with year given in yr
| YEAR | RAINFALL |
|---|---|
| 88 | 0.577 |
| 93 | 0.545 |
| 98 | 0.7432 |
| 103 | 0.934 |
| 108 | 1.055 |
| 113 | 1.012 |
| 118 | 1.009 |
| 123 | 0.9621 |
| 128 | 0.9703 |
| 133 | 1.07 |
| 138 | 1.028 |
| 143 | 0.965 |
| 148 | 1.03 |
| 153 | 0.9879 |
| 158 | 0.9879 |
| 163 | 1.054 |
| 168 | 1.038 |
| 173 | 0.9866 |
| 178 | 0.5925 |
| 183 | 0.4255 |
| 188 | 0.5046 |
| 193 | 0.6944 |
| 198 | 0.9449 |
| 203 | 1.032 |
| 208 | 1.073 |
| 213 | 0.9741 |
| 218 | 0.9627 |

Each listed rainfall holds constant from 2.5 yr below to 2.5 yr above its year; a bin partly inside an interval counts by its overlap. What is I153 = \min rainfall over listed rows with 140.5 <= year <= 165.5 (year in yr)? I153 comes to 0.965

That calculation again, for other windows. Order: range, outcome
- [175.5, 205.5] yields 0.4255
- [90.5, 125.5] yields 0.545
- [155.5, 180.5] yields 0.5925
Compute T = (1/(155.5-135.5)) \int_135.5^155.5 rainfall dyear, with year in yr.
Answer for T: 1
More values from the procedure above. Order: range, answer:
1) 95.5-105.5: 0.839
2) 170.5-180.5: 0.79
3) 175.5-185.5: 0.509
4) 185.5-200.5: 0.715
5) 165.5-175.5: 1.01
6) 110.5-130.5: 0.988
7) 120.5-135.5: 1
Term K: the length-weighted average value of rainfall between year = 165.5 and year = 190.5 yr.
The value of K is 0.709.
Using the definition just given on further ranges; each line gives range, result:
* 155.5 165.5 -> 1.02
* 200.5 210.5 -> 1.05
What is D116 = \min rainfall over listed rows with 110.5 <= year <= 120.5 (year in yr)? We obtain 1.009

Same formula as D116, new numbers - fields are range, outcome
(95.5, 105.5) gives 0.7432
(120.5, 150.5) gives 0.9621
